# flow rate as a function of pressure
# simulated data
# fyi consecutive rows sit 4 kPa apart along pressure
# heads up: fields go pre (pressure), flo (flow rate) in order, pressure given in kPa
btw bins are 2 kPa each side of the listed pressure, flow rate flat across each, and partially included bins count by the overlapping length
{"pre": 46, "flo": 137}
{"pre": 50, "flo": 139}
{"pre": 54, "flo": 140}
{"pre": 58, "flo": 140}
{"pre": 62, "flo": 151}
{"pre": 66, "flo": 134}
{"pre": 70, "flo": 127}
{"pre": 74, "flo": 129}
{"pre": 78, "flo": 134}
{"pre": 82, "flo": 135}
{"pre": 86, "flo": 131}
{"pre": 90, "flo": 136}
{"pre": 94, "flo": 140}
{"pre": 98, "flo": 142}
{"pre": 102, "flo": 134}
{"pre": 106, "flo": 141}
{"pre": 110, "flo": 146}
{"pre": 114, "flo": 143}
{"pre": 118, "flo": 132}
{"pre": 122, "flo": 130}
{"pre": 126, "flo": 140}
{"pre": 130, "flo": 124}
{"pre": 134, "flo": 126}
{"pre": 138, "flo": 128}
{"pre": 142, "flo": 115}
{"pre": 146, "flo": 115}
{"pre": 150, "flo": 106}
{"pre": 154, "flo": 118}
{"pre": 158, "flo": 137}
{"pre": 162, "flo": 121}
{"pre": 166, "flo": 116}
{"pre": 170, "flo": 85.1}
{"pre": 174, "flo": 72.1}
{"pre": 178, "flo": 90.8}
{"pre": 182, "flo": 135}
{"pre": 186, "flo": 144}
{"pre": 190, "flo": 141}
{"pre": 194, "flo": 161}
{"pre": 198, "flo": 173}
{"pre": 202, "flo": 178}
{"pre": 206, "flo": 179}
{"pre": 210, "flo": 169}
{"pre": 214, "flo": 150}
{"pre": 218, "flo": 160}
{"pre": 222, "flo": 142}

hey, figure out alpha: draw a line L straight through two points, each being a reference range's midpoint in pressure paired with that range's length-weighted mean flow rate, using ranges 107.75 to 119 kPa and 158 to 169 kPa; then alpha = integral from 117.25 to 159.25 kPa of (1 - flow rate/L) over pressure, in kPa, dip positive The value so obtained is 1.9 kPa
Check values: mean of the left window 141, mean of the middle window 124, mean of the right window 119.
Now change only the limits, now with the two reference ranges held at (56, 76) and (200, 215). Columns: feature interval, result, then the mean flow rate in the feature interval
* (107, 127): 1.4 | 138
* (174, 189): 4.3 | 118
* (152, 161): 1.8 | 127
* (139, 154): 4.0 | 114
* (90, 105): 0.6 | 138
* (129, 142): 2.4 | 124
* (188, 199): 0.7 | 157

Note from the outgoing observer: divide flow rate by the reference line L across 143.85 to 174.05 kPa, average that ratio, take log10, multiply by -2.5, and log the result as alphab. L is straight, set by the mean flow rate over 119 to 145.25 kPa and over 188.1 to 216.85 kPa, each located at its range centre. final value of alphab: 0.255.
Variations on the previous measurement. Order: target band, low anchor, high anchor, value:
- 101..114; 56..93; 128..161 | -0.10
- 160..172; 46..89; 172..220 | 0.32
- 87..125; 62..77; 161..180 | -0.16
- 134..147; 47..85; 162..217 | 0.14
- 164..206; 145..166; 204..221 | 0.09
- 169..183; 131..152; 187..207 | 0.49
